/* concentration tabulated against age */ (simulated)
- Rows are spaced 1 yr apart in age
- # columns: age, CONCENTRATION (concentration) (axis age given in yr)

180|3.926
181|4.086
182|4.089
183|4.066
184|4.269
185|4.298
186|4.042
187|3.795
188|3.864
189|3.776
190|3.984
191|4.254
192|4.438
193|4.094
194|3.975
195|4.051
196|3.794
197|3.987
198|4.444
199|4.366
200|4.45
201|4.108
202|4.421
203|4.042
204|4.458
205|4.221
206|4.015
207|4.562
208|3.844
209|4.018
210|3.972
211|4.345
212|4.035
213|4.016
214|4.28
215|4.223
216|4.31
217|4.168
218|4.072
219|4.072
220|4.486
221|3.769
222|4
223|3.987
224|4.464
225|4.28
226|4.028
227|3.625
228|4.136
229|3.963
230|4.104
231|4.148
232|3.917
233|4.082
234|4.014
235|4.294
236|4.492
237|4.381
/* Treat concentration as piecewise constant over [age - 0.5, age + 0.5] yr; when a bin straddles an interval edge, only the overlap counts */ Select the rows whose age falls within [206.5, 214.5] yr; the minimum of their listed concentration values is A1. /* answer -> 3.844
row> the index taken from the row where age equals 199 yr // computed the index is 4.366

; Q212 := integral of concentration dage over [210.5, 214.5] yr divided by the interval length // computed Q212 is 4.17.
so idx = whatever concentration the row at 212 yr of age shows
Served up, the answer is 4.035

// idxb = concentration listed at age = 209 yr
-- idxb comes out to 4.018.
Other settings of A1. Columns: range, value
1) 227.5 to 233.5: 3.917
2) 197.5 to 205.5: 4.042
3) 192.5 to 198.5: 3.794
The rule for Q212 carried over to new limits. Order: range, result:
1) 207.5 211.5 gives 4.04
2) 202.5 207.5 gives 4.26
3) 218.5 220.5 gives 4.28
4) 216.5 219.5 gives 4.1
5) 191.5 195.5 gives 4.14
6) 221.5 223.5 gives 3.99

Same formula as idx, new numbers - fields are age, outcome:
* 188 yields 3.864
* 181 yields 4.086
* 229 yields 3.963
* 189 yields 3.776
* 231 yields 4.148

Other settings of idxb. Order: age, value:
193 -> 4.094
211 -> 4.345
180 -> 3.926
